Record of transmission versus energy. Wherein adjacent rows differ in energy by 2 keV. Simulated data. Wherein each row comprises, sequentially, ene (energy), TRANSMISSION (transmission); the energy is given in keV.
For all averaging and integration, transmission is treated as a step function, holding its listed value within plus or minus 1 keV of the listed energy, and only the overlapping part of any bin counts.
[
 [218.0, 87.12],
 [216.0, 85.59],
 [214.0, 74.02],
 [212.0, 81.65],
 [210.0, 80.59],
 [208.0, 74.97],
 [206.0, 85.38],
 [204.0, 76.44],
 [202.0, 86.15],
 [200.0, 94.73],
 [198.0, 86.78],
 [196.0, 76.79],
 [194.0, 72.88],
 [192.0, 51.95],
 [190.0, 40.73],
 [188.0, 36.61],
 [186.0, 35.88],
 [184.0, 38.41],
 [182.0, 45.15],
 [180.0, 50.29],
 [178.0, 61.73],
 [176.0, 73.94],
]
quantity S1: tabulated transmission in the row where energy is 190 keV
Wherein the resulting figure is 40.73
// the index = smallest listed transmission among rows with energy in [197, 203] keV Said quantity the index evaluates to 86.15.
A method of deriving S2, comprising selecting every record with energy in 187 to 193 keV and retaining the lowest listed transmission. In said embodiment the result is 36.61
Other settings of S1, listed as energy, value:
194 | 72.88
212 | 81.65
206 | 85.38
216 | 85.59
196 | 76.79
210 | 80.59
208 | 74.97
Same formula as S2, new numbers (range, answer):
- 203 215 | 74.02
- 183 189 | 35.88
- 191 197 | 51.95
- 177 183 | 45.15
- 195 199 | 76.79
